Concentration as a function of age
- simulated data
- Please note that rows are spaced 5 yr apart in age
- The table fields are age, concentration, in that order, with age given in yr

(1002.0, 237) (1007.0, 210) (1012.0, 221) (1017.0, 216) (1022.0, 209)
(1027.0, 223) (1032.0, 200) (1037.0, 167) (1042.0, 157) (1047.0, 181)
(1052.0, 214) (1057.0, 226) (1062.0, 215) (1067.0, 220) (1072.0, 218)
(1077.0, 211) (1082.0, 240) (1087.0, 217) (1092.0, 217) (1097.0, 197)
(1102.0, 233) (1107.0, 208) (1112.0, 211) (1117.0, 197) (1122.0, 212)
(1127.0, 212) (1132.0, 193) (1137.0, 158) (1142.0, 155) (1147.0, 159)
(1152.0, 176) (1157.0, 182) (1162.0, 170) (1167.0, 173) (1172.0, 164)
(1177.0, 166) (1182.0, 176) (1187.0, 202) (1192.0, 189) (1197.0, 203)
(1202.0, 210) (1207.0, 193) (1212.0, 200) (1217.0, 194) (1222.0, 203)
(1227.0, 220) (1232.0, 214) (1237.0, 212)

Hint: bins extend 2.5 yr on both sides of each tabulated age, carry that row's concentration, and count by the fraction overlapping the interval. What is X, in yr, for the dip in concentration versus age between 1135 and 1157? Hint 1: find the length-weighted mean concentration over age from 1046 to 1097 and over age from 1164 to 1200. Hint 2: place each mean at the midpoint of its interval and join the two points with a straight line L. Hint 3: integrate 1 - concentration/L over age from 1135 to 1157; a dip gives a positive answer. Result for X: 3.3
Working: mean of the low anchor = 216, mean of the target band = 164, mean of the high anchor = 182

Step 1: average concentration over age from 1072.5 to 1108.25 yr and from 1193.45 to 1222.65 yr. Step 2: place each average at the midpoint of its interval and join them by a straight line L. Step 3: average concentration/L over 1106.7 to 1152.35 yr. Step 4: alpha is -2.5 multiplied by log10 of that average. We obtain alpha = 0.13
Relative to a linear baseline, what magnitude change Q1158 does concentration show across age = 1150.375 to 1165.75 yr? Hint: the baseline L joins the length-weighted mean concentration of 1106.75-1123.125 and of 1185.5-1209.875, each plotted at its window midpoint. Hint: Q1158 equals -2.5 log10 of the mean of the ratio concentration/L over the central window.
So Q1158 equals 0.15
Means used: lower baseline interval 206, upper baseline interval 199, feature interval 176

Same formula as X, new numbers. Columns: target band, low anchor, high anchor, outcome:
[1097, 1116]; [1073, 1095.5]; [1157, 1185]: -0.50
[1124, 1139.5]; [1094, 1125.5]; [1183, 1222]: 1.40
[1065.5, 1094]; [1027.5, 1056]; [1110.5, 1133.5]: -3.48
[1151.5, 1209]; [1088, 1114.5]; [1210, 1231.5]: 6.66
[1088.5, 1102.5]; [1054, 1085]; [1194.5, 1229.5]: 0.31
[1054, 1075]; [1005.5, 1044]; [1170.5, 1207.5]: -2.31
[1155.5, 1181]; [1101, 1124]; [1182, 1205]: 3.94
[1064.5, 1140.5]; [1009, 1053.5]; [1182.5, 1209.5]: -4.13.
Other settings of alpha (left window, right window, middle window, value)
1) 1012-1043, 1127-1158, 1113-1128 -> -0.16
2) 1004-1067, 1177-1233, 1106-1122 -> -0.02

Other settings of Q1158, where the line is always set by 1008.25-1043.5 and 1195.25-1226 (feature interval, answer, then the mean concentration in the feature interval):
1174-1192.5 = 0.11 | 182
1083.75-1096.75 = -0.07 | 215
